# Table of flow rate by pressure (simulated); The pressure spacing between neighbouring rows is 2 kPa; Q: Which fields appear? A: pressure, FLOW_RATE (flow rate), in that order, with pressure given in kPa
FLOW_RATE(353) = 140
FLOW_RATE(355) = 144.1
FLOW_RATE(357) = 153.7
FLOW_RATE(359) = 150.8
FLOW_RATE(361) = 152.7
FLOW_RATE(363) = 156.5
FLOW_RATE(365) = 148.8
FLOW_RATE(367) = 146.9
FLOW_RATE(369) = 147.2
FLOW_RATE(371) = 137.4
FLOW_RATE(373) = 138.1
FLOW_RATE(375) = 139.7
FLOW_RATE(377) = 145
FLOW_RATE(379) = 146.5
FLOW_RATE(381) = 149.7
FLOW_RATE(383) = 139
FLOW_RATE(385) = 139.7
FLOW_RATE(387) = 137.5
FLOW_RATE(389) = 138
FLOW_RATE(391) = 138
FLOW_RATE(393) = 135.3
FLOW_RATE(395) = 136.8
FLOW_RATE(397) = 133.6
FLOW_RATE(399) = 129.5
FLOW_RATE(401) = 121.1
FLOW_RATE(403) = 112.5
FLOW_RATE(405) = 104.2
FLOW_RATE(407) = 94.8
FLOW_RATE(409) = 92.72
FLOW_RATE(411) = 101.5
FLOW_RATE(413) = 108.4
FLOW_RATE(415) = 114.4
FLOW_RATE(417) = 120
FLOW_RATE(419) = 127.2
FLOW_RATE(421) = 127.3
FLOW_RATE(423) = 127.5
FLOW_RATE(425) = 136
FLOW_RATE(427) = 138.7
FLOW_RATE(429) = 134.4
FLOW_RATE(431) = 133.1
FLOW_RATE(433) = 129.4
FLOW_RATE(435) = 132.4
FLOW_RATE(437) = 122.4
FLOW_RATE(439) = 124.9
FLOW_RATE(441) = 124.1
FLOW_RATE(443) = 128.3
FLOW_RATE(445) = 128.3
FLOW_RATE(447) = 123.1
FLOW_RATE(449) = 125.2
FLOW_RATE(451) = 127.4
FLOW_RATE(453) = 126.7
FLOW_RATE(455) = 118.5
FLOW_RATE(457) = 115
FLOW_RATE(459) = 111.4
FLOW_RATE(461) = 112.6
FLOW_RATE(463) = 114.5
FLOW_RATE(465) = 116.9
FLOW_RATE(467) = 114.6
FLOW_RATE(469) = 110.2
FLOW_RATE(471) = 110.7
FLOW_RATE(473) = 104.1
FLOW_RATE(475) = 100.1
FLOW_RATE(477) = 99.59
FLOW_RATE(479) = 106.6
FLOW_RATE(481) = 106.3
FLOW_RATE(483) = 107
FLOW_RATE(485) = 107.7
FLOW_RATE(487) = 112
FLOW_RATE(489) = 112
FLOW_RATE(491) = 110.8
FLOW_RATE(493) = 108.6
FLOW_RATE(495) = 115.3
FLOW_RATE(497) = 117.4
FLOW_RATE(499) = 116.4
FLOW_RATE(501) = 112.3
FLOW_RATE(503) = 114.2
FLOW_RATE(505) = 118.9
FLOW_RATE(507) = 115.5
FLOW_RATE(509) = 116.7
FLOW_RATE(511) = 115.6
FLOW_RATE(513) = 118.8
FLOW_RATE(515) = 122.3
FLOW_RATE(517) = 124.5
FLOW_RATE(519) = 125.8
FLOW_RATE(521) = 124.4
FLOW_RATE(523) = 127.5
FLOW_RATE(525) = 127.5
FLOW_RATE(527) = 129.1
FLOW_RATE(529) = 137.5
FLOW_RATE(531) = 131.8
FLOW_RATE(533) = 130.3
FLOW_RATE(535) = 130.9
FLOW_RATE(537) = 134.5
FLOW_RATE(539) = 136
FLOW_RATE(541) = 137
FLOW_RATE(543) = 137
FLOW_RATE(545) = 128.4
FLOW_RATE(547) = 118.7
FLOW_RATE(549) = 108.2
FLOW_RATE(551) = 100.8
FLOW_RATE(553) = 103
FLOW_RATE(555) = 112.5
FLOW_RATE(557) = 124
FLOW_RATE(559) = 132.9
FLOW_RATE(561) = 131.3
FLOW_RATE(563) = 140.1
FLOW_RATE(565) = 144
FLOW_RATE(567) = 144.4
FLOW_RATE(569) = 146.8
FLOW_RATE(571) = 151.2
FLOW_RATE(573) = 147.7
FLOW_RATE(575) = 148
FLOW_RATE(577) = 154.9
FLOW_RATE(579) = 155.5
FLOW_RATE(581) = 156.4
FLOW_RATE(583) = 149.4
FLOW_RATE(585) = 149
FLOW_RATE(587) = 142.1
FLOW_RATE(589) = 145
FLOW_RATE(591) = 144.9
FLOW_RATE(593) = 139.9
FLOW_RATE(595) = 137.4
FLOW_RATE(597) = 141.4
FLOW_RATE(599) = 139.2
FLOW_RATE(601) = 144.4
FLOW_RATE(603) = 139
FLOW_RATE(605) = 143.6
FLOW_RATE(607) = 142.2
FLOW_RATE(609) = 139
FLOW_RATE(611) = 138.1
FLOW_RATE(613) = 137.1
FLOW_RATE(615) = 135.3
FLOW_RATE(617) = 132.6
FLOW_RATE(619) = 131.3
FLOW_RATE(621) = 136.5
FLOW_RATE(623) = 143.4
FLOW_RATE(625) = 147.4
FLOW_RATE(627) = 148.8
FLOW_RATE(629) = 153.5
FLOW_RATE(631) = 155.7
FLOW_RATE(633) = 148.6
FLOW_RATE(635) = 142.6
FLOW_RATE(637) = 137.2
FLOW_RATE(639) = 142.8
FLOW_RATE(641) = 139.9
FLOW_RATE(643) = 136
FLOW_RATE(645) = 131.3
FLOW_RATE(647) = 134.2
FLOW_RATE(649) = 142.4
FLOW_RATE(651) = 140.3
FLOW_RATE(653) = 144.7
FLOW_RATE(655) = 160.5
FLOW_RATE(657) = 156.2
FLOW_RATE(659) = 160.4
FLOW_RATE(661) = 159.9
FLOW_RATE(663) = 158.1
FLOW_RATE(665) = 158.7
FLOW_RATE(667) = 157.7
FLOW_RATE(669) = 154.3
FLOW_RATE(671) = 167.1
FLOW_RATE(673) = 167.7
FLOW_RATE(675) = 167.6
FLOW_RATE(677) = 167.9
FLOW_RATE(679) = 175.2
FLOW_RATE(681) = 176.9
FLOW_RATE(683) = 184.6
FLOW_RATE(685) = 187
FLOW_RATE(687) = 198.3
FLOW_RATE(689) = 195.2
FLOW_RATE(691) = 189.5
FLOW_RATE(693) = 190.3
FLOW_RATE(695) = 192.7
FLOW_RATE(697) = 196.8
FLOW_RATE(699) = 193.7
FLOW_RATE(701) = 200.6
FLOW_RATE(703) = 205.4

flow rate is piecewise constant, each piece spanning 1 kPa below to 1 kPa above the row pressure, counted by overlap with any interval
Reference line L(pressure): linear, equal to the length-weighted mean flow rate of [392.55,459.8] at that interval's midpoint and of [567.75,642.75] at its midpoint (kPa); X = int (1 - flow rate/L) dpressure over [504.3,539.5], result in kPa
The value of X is 2.1 kPa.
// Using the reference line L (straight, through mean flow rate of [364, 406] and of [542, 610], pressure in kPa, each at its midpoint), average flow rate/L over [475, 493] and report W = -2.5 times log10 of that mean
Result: 0.27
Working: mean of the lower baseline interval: 136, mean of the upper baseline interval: 138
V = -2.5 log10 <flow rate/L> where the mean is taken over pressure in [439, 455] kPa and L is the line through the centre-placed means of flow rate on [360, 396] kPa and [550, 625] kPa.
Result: 0.13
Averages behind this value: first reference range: 143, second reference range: 139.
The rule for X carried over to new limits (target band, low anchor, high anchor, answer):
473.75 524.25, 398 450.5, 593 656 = 5.8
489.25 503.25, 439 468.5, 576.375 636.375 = 1.5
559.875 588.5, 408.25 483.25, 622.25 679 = -1.6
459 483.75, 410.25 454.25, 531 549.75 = 3.6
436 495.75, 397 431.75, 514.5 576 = 4.2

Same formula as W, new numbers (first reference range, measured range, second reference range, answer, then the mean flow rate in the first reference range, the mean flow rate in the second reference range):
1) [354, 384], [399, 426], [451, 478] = 0.139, 146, 112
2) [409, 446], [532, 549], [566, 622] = 0.057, 125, 143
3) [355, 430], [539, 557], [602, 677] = 0.185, 133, 147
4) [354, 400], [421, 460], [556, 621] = 0.128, 143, 142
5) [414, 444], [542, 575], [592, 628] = 0.053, 128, 140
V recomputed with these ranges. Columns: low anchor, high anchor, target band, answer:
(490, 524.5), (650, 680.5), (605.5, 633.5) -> 0.04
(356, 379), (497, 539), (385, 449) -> 0.12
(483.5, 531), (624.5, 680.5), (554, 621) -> -0.03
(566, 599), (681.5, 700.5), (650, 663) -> 0.15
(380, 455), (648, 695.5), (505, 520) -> 0.18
